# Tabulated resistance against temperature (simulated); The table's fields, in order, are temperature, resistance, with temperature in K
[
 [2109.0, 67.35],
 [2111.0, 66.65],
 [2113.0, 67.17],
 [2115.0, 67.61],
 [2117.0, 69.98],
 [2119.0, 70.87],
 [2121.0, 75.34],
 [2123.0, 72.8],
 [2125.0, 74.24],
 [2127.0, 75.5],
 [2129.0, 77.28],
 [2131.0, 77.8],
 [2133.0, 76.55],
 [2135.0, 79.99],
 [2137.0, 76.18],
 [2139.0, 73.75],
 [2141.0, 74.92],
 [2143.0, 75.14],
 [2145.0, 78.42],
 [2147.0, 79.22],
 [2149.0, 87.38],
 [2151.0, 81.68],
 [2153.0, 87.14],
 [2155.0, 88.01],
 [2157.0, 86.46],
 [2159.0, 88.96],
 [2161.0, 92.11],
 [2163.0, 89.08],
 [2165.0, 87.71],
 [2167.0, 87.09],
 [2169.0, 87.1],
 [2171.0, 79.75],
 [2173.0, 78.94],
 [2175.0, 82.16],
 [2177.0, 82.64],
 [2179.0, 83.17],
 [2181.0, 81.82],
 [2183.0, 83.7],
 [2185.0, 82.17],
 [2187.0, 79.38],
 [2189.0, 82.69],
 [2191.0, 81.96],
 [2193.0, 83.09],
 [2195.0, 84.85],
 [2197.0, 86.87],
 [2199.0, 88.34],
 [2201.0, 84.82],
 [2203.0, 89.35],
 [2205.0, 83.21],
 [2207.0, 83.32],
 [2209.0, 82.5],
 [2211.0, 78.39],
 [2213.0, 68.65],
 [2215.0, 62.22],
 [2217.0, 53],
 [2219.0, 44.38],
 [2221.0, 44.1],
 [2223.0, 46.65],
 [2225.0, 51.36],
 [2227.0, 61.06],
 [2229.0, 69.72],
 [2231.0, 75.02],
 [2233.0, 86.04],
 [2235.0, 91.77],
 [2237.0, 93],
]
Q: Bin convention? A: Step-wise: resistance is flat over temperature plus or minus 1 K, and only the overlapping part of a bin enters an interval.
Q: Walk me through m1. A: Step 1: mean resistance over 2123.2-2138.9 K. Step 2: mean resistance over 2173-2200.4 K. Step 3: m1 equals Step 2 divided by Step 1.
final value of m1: 1.09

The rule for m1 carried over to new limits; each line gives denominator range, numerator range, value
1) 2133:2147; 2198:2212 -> 1.10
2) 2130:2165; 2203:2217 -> 0.92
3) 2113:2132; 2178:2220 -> 1.07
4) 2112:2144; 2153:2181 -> 1.15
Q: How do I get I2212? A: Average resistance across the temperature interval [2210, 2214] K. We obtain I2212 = 73.5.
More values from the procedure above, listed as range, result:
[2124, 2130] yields 75.7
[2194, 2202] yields 86.2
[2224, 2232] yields 64.3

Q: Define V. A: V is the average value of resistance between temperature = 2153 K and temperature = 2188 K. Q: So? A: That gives 84.8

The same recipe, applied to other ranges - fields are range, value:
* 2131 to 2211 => 83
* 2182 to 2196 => 82.5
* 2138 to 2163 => 83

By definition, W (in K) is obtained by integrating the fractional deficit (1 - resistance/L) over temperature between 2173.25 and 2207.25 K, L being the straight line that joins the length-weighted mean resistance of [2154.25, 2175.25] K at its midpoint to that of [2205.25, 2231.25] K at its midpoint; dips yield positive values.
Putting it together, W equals -3.9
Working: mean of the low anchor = 86.2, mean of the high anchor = 63.3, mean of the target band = 83.6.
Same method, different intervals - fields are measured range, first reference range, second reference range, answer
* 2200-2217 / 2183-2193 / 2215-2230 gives -3.2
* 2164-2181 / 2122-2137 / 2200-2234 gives -2.6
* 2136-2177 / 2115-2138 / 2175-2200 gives -2.1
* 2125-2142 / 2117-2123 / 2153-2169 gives 0.3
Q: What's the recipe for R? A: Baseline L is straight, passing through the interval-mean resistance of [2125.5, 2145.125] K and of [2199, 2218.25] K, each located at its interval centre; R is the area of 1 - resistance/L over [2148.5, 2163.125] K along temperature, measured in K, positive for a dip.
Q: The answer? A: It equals -2.13 K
